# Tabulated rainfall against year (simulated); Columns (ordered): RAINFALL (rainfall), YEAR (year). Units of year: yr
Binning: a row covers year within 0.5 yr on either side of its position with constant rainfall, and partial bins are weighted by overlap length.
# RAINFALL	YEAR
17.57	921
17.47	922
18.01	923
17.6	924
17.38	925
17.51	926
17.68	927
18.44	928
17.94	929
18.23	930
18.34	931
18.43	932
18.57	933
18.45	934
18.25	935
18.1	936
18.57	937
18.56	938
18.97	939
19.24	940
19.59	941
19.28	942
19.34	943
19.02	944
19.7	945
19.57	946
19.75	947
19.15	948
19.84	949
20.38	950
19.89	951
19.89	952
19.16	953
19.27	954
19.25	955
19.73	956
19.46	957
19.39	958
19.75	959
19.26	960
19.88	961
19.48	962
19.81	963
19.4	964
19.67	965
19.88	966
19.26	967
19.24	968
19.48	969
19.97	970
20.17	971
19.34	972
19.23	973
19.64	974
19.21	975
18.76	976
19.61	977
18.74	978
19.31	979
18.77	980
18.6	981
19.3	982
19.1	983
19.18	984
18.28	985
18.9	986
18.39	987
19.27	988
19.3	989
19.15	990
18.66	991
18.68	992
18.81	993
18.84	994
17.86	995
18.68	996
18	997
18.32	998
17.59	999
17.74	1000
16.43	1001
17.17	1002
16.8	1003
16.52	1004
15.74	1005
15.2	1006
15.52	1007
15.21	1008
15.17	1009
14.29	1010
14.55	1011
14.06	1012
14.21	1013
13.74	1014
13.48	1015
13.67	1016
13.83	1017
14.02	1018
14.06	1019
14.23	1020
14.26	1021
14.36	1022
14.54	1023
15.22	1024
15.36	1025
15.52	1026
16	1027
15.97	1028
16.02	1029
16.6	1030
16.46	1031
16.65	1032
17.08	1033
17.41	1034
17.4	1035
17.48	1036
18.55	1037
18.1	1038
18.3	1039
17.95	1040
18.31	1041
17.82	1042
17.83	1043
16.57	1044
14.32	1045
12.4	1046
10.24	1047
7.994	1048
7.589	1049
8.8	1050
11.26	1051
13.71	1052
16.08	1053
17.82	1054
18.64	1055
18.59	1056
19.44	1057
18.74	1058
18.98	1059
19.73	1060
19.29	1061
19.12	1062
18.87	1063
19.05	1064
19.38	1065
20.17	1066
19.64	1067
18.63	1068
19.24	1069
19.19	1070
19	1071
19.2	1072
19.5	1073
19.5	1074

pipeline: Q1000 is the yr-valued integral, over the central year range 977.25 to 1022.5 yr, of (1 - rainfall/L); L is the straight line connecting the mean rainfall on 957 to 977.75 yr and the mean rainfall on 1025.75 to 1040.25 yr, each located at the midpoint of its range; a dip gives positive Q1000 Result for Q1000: 3.7 yr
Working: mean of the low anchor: 19.5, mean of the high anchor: 17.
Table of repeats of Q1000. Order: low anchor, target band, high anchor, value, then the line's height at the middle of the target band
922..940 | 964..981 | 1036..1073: -1.5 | 17.8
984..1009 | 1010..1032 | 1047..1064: 2.7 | 16.9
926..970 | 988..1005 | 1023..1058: -0.6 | 17.4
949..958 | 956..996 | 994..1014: -2.4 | 18.1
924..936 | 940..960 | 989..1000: -1.5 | 18.2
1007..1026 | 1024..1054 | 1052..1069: 2.1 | 16.6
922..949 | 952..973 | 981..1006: -1.3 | 18.4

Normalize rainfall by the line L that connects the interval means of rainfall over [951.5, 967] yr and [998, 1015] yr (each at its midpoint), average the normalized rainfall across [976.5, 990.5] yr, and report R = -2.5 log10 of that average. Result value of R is -0.087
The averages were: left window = 19.5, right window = 15.6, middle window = 19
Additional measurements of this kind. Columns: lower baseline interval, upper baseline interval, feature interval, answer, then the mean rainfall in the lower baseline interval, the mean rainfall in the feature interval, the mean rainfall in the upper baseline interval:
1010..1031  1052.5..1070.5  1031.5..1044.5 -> -0.07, 14.7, 17.6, 18.9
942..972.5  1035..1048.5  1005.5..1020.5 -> 0.19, 19.6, 14.3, 15.9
